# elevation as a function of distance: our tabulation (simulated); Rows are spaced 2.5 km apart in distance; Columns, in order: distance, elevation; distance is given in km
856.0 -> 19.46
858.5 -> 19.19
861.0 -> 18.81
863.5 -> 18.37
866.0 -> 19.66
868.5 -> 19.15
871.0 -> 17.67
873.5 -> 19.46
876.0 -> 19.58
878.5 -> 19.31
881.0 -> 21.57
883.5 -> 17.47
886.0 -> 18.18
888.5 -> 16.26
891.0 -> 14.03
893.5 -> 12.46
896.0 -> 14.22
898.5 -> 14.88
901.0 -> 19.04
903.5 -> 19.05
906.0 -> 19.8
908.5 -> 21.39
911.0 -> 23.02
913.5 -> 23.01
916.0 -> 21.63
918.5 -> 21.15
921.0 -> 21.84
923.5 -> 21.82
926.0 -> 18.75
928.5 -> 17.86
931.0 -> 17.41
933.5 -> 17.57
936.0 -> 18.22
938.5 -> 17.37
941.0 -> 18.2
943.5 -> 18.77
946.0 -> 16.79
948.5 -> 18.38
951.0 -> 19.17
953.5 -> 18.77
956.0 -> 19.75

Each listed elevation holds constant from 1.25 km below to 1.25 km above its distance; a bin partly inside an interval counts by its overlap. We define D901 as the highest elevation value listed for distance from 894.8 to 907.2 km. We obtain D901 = 19.8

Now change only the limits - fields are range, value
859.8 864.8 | 18.81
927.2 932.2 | 17.86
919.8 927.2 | 21.84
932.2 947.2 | 18.77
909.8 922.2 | 23.02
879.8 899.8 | 21.57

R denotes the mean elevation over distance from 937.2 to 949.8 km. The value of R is 17.9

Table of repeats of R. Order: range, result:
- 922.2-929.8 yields 19.5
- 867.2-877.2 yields 19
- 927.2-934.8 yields 17.6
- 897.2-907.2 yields 18.2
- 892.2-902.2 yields 15.1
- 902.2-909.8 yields 20.1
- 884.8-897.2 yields 15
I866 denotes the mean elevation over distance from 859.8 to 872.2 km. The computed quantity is 18.7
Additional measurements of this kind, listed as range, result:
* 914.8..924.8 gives 21.6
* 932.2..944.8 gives 18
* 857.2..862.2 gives 19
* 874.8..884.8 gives 19.5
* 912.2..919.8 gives 21.9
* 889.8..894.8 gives 13.2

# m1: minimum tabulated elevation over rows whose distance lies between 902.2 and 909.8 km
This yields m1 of 19.05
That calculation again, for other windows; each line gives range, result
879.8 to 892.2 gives 14.03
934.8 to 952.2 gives 16.79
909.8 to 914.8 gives 23.01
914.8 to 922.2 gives 21.15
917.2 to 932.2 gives 17.41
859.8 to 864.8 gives 18.37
